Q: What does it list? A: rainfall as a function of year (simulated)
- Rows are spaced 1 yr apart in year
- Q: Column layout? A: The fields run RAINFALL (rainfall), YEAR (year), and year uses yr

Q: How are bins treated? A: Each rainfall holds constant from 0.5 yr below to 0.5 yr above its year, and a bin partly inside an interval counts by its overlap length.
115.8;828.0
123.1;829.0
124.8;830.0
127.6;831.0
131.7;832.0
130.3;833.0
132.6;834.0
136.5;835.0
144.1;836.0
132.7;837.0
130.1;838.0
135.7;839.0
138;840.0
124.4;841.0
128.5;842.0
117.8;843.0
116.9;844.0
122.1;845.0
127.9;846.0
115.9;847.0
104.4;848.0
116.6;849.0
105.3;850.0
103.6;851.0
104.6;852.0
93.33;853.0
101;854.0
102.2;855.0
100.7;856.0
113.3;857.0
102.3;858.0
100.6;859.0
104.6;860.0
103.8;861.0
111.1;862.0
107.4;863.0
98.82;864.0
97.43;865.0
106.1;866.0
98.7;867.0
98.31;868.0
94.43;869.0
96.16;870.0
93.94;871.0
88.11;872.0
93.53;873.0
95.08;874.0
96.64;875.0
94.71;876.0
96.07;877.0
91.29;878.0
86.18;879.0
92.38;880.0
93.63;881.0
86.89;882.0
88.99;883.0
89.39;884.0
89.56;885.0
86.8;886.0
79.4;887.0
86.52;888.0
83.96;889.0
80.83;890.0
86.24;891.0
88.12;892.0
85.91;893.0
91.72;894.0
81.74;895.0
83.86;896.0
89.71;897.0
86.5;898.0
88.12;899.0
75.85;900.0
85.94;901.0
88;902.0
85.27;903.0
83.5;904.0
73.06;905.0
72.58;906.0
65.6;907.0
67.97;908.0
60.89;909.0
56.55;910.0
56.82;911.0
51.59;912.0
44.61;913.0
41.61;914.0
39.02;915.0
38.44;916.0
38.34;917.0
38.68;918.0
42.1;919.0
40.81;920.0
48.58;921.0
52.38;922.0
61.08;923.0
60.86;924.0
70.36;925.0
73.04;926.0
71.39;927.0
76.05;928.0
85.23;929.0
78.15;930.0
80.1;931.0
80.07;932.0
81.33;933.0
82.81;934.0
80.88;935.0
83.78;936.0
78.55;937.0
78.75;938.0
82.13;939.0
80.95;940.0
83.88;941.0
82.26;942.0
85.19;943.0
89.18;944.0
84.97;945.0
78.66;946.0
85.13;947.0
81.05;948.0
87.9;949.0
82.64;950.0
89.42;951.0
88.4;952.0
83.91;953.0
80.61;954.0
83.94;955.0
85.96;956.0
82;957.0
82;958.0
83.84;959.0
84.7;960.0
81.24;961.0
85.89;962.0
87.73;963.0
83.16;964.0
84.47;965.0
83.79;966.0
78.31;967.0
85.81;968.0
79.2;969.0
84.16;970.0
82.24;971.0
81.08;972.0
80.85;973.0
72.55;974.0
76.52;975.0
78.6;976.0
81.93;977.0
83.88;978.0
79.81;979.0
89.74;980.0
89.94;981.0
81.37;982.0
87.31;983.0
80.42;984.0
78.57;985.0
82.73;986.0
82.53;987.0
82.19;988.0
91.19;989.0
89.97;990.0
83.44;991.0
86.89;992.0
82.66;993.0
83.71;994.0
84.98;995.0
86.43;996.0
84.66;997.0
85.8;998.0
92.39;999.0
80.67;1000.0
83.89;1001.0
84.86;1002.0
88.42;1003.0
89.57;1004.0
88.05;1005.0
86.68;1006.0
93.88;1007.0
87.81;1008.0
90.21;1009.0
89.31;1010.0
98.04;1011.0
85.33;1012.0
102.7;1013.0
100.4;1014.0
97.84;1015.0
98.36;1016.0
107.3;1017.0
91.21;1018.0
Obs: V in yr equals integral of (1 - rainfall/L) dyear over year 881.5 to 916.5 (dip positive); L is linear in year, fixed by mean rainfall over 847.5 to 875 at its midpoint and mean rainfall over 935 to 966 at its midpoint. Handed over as 6.9 yr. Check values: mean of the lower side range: 101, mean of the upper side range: 83.7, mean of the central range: 75.5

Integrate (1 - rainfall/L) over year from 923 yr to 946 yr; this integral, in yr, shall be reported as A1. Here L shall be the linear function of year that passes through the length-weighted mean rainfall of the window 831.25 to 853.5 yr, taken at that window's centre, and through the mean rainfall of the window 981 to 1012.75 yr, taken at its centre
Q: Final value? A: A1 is 4.96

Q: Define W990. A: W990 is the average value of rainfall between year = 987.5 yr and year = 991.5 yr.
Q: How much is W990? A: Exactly 86.7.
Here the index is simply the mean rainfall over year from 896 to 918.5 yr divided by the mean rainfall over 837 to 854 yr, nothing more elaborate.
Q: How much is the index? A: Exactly 0.6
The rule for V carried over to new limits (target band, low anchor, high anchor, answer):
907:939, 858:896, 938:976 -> 8.9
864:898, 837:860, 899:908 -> 0.8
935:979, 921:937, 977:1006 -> -2.2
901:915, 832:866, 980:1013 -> 5.3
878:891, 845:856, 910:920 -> -2.3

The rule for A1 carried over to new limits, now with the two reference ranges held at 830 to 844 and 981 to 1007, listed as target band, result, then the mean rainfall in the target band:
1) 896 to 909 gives 3.76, 79.6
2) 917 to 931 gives 5.86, 61.3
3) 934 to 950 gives 2.79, 82.9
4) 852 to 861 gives 1.63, 102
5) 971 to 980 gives 1.05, 80.1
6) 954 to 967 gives 1.56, 83.7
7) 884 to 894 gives 2.59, 85.8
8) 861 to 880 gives 3.80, 97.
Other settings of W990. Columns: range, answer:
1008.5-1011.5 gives 92.5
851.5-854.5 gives 99.6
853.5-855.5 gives 102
